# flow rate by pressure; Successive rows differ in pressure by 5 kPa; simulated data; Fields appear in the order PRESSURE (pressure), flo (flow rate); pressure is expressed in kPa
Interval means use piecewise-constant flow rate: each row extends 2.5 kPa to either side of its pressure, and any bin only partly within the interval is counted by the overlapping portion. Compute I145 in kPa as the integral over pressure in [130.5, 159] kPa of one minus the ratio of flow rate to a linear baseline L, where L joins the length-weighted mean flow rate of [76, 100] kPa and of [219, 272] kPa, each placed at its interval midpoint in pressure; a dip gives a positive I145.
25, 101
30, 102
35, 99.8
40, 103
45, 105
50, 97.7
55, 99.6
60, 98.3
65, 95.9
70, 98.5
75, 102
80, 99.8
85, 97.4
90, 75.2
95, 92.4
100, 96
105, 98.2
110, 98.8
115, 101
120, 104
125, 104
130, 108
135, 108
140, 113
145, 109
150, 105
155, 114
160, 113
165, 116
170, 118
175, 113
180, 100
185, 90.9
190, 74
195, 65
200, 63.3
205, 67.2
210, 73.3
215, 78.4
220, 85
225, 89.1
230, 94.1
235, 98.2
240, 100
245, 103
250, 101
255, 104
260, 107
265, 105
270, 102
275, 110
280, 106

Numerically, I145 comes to -4.5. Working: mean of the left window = 92.4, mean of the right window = 99.3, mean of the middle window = 110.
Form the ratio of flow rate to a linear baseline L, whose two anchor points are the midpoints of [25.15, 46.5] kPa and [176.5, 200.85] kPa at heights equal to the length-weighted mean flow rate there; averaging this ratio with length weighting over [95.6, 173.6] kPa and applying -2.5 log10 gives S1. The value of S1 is -0.207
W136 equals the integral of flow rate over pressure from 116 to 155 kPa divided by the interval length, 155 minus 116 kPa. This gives 107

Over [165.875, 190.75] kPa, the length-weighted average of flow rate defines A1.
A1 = 102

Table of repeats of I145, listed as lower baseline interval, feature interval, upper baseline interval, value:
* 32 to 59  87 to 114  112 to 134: 2.8 kPa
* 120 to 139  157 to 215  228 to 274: 8.1 kPa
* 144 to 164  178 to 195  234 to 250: 3.6 kPa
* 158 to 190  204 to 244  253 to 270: 6.9 kPa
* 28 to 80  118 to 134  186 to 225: -3.3 kPa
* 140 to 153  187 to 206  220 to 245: 6.2 kPa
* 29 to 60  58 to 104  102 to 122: 2.5 kPa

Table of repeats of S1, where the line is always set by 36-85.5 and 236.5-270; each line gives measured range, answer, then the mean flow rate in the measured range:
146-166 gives -0.10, 111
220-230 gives 0.15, 89.3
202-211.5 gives 0.42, 69.6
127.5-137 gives -0.07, 108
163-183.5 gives -0.09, 111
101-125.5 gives 0.00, 101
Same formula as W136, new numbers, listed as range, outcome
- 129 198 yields 103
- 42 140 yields 99.3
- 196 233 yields 78.3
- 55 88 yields 98.4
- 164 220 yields 86.3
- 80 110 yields 93.1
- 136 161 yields 110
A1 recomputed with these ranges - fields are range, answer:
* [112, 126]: 103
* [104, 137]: 103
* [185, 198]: 73.4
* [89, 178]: 105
